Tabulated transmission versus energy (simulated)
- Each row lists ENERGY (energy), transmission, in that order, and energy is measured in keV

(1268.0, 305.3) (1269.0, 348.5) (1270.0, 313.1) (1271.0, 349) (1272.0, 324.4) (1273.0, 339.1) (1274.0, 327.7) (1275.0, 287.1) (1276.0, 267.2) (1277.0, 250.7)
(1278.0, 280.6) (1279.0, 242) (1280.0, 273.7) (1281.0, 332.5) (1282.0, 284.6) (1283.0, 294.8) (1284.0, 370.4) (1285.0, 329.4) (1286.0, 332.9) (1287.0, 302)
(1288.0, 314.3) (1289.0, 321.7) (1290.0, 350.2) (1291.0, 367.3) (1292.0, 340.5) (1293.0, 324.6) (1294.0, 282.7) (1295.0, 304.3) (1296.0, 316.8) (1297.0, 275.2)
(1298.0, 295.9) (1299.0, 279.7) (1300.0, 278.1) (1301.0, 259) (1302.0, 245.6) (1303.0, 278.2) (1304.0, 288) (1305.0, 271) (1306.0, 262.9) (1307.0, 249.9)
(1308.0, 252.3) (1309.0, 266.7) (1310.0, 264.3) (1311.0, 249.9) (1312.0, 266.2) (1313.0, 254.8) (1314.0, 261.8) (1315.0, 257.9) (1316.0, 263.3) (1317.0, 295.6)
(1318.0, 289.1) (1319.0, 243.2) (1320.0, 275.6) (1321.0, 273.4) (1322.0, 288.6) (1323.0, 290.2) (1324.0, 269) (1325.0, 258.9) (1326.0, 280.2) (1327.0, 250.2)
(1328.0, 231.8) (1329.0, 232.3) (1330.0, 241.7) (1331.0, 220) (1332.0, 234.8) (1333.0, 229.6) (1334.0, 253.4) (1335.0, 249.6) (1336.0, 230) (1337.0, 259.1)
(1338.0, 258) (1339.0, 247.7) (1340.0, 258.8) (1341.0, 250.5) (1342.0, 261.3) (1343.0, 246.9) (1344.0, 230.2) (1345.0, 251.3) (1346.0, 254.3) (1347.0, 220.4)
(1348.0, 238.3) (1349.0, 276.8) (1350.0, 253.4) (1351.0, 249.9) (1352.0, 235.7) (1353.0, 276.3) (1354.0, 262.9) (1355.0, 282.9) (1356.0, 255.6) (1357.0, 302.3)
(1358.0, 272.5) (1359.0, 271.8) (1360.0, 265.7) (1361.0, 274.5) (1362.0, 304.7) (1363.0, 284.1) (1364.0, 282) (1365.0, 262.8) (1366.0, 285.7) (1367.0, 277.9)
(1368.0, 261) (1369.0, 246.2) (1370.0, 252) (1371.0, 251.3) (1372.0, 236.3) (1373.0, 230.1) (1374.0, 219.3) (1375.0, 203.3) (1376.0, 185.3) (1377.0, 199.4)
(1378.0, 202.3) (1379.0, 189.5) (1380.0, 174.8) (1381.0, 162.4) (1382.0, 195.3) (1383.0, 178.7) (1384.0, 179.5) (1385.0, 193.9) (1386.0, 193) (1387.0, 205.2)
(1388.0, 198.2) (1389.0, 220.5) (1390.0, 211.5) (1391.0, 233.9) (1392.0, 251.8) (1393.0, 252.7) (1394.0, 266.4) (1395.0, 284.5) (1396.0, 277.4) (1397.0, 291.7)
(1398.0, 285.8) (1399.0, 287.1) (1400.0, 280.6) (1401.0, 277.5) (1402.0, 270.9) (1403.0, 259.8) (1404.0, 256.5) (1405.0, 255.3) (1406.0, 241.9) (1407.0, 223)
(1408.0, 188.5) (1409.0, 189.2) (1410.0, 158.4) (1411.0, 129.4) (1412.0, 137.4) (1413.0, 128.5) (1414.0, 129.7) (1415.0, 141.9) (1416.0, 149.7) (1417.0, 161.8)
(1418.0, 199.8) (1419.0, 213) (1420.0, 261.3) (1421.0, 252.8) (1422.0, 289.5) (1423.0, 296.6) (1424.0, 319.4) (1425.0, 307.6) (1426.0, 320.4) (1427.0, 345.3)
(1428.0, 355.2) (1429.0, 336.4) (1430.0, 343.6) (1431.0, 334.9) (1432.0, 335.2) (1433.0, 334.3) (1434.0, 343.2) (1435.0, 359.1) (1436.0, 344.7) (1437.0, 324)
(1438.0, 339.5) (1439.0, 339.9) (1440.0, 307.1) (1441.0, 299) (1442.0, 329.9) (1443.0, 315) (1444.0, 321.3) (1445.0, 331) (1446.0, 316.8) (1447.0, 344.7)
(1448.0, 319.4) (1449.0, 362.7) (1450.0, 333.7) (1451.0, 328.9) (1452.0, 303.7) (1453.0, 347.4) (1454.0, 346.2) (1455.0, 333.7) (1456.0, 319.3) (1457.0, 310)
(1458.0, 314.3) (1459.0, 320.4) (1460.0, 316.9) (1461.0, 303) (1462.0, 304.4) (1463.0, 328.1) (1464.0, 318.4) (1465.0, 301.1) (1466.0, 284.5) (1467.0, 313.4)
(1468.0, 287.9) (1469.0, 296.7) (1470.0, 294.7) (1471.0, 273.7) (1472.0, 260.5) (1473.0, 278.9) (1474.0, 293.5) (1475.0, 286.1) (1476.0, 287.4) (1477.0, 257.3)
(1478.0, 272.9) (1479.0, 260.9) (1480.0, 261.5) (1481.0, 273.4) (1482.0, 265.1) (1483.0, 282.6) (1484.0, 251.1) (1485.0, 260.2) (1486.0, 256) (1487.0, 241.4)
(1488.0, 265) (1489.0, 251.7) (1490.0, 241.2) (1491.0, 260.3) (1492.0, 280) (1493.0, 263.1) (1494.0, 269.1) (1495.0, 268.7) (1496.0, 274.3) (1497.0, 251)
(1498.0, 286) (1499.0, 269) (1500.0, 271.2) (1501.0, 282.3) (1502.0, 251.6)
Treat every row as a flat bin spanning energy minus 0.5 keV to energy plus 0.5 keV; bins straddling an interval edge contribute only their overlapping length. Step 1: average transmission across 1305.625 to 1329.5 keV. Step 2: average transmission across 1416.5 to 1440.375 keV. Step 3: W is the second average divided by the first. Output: 1.2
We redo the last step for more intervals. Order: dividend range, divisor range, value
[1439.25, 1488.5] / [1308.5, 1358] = 1.17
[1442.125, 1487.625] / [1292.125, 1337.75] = 1.13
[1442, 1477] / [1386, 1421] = 1.41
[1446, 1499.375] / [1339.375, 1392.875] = 1.21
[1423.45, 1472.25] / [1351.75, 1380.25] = 1.28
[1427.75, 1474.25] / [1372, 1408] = 1.40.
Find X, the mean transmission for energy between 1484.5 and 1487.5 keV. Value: 253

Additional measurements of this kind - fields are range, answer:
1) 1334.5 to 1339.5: 249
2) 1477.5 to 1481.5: 267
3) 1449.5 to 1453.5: 328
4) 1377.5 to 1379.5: 196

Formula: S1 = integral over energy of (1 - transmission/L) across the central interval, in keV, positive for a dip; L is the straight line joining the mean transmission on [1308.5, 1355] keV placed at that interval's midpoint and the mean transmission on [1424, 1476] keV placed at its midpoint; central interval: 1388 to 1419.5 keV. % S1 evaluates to 7.8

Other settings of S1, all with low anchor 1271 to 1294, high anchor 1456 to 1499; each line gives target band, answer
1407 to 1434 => 4.04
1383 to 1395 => 3.05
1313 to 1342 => 4.54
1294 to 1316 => 2.70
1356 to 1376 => 2.57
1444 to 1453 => -1.43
